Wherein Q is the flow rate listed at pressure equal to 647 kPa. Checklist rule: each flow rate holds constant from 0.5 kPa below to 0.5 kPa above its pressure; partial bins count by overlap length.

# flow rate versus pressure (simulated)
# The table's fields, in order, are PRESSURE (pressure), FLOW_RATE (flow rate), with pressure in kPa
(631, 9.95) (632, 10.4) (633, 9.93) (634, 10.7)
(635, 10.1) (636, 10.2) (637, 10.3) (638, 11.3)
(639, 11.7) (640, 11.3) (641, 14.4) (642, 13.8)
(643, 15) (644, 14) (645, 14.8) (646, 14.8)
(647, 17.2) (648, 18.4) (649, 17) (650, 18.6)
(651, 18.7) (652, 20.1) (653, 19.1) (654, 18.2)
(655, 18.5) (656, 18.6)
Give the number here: 17.2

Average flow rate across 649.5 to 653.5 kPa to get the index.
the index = 19.1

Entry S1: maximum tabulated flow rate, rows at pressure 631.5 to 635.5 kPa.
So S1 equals 10.7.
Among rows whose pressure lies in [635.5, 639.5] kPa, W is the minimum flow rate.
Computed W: 10.2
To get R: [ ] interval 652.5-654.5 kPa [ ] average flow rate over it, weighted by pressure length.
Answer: 18.6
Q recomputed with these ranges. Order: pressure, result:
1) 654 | 18.2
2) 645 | 14.8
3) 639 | 11.7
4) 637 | 10.3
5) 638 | 11.3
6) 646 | 14.8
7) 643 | 15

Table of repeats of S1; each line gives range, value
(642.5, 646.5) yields 15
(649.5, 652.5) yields 20.1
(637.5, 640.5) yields 11.7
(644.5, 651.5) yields 18.7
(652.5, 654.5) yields 19.1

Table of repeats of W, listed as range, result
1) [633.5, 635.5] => 10.1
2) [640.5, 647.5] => 13.8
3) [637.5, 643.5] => 11.3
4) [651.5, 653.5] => 19.1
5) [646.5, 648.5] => 17.2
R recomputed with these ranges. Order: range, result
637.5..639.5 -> 11.5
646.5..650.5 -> 17.8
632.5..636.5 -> 10.2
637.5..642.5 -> 12.5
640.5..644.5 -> 14.3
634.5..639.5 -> 10.7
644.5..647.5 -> 15.6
